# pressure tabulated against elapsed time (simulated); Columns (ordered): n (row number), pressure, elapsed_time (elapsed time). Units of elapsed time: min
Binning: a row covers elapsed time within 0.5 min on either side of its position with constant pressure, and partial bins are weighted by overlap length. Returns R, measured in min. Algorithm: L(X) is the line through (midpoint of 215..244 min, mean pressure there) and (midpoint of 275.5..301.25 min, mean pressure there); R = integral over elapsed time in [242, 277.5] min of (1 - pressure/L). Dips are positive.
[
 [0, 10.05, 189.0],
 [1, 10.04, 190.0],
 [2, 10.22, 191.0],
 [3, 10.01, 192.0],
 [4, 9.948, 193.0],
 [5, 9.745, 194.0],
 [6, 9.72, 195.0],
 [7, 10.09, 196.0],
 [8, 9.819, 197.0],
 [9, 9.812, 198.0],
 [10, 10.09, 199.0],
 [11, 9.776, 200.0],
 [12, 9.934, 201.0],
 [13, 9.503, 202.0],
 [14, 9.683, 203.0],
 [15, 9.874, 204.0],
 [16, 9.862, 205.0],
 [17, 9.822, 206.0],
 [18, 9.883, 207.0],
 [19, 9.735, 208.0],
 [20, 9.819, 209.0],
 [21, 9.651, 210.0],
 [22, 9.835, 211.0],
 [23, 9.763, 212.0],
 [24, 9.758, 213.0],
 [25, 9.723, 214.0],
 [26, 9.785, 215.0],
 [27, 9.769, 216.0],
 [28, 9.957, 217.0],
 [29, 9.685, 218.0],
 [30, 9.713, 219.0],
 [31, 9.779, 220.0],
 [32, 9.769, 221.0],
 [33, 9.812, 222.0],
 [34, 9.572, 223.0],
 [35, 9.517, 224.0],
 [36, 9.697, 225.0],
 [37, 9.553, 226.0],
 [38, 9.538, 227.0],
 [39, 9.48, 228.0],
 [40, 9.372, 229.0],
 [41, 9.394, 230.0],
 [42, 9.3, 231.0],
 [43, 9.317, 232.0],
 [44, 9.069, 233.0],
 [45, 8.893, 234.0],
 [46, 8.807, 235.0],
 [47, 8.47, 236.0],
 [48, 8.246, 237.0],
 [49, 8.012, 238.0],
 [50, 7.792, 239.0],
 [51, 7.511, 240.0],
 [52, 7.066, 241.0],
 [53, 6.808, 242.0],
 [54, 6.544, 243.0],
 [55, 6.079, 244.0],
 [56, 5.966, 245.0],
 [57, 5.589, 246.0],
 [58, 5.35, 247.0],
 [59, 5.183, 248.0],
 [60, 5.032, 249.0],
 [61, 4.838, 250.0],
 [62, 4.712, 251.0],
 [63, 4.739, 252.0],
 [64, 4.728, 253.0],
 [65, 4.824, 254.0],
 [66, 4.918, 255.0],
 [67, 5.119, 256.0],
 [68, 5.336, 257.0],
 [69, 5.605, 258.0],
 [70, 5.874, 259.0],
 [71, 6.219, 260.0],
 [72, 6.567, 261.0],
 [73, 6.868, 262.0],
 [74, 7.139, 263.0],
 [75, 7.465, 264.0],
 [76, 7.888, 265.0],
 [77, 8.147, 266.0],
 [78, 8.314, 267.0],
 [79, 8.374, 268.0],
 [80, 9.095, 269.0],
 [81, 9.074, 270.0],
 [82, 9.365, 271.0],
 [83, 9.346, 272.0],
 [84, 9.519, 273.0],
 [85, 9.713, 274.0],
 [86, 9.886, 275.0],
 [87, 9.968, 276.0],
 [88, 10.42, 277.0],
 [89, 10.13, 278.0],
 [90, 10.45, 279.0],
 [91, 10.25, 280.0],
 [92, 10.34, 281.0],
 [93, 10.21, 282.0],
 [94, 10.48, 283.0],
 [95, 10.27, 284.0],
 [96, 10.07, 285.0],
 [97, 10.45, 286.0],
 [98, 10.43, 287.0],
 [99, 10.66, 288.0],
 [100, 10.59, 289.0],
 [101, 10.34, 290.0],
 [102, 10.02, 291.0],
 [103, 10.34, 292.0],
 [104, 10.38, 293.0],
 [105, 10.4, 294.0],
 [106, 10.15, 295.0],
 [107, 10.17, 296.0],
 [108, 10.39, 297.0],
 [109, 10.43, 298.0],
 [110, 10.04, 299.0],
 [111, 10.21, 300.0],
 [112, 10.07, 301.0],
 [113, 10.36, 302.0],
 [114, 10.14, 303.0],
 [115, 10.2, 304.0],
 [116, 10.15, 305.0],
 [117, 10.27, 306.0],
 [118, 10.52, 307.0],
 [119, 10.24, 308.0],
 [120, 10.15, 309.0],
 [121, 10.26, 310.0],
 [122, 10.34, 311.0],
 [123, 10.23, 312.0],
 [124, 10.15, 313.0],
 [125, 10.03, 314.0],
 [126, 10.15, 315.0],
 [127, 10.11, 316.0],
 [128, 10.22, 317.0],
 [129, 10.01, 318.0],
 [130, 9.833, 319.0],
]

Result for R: 9.94 min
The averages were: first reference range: 8.91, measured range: 6.96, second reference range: 10.3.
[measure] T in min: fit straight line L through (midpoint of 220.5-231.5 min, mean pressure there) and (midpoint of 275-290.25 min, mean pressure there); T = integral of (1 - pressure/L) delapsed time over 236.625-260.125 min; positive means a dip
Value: 9.4 min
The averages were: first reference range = 9.55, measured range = 5.9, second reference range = 10.3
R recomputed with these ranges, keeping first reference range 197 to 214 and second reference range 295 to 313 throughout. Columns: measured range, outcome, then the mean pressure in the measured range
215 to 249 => 5.1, 8.41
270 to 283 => 0.2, 9.95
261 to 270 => 1.9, 7.9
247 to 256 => 4.6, 4.91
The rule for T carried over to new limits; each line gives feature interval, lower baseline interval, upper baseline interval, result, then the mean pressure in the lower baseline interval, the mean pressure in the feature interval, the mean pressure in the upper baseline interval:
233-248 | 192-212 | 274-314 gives 4.18 min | 9.82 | 7.22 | 10.3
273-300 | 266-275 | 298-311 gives -1.77 min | 9.09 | 10.3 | 10.2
